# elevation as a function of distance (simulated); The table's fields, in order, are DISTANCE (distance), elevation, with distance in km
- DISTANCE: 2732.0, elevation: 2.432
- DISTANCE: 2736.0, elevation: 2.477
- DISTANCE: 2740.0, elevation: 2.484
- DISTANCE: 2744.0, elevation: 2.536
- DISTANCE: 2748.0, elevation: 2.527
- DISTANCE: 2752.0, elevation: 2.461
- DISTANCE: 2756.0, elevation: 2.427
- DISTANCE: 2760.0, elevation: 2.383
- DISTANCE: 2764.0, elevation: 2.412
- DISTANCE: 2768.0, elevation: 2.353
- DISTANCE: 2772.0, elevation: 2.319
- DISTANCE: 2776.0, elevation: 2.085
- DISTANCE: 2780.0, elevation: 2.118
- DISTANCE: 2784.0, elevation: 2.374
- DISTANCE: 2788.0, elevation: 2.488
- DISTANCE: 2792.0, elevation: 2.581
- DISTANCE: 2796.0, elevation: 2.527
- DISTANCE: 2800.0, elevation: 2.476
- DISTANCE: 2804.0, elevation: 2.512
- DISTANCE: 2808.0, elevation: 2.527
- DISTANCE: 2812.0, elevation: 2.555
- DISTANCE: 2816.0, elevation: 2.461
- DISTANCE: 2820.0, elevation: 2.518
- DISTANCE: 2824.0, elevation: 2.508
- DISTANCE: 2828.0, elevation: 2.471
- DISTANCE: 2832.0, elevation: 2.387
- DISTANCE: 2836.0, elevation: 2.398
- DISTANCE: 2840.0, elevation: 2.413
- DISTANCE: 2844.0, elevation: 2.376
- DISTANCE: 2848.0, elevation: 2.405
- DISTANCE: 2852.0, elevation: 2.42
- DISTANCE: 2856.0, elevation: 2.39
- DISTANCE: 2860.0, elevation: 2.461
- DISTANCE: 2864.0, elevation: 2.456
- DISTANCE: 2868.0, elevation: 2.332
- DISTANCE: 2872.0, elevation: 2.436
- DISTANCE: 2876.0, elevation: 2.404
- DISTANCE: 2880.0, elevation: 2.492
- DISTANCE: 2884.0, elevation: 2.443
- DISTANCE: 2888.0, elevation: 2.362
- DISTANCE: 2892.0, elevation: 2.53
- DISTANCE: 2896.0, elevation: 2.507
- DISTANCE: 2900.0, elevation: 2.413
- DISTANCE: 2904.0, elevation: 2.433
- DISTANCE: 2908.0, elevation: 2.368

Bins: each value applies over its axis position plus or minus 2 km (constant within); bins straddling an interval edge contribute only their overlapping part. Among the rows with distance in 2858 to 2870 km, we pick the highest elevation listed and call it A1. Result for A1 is 2.461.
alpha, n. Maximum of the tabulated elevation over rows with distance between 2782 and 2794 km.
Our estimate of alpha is 2.581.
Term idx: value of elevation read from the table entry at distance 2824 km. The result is 2.508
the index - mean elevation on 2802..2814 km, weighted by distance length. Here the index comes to 2.53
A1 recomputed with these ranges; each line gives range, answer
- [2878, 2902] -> 2.53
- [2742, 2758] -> 2.536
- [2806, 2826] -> 2.555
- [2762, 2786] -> 2.412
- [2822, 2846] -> 2.508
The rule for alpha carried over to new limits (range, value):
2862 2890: 2.492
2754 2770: 2.427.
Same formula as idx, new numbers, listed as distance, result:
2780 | 2.118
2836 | 2.398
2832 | 2.387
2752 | 2.461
